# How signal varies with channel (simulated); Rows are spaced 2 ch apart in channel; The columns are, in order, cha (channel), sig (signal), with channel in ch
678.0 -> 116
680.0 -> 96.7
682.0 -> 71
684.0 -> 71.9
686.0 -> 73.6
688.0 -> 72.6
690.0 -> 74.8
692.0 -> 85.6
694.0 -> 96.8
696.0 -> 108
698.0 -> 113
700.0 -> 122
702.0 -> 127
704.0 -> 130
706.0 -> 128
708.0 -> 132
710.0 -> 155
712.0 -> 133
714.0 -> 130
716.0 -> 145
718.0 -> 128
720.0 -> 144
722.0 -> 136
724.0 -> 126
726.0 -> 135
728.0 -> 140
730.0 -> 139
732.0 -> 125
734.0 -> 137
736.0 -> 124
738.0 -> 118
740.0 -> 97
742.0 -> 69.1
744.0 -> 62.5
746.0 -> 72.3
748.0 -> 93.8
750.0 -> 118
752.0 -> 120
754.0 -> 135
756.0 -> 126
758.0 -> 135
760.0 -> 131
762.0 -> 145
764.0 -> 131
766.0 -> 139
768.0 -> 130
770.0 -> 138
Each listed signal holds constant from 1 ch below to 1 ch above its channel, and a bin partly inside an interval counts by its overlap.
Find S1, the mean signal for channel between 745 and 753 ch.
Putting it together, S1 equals 101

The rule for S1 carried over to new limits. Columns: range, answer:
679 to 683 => 83.8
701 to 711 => 134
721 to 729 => 134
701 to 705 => 128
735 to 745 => 94.1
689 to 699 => 95.6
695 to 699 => 110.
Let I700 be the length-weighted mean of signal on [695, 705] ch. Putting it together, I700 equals 120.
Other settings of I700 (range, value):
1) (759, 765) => 136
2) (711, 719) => 134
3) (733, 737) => 130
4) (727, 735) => 135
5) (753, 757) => 130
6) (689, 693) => 80.2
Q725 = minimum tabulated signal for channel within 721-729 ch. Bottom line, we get 126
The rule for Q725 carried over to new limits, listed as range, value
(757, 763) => 131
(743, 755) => 62.5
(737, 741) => 97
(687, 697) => 72.6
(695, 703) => 108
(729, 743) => 69.1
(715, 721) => 128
